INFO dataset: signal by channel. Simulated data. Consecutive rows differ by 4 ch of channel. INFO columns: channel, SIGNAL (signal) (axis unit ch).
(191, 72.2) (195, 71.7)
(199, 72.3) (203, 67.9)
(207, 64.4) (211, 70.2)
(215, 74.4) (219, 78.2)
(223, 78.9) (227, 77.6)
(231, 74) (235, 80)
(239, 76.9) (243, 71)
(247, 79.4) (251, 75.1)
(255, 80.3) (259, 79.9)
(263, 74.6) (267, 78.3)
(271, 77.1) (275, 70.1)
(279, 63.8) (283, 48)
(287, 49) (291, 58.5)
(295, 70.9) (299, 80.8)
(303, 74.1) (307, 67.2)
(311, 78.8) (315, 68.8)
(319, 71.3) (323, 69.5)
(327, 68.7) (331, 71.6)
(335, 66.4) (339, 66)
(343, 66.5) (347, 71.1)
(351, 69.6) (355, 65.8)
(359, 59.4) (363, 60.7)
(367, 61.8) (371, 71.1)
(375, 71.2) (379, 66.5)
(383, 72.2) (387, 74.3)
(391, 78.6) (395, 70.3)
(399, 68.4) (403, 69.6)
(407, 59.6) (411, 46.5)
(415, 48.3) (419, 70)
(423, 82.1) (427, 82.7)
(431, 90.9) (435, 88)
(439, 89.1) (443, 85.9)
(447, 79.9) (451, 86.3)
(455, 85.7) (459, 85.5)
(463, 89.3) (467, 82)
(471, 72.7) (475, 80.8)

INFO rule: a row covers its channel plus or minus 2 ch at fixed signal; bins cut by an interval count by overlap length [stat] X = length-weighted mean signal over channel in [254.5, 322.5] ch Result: 69.9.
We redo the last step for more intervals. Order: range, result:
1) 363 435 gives 69.9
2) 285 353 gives 68.8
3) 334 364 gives 65.8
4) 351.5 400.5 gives 68.4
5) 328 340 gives 68.2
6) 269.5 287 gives 62.6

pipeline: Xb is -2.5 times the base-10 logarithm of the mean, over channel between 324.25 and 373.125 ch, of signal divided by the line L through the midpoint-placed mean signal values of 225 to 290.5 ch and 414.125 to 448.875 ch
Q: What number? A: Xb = 0.15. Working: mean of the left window 71.9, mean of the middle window 66.6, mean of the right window 80.7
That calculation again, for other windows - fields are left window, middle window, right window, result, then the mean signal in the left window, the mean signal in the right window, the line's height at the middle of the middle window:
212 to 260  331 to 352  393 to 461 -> 0.12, 76.9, 75.8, 76.3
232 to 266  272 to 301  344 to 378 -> 0.16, 77.1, 66.3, 73.5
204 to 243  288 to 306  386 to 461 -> 0.08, 74.6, 75.9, 75.1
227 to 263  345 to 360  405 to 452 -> 0.14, 77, 75.6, 76.1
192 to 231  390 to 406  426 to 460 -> 0.18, 72.9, 86.1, 83.5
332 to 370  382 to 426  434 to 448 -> 0.15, 65.6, 86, 77.6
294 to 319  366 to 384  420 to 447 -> 0.16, 73.4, 85.4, 79.8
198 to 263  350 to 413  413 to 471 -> 0.20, 75.1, 81.5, 79.7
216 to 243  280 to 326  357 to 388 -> 0.07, 77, 66.9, 71.8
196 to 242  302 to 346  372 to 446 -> 0.06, 74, 73.1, 73.5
